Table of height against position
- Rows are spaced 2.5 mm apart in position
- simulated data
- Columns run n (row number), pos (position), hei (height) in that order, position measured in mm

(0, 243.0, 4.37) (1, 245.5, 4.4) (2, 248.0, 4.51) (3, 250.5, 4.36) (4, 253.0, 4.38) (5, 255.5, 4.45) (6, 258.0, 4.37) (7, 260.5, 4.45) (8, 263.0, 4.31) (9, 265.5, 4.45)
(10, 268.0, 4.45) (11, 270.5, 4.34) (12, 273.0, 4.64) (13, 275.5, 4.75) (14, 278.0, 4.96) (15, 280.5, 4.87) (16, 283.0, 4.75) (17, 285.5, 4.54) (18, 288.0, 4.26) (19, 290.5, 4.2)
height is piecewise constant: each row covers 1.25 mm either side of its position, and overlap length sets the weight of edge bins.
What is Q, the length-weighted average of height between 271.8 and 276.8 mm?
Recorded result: 4.7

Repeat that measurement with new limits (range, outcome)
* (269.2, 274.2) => 4.49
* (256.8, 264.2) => 4.38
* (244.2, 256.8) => 4.42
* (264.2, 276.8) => 4.53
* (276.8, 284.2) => 4.86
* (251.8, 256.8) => 4.41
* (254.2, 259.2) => 4.41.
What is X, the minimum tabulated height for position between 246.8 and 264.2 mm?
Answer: 4.31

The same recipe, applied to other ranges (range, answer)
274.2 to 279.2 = 4.75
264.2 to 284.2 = 4.34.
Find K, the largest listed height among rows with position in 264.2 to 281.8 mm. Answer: 4.96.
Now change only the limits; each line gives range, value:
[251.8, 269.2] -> 4.45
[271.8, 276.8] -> 4.75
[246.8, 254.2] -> 4.51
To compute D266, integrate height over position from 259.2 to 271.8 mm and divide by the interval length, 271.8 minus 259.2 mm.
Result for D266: 4.4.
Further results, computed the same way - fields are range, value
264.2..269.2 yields 4.45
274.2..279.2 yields 4.85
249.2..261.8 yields 4.4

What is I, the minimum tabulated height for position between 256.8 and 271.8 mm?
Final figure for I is 4.31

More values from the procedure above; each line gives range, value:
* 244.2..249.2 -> 4.4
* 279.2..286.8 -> 4.54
